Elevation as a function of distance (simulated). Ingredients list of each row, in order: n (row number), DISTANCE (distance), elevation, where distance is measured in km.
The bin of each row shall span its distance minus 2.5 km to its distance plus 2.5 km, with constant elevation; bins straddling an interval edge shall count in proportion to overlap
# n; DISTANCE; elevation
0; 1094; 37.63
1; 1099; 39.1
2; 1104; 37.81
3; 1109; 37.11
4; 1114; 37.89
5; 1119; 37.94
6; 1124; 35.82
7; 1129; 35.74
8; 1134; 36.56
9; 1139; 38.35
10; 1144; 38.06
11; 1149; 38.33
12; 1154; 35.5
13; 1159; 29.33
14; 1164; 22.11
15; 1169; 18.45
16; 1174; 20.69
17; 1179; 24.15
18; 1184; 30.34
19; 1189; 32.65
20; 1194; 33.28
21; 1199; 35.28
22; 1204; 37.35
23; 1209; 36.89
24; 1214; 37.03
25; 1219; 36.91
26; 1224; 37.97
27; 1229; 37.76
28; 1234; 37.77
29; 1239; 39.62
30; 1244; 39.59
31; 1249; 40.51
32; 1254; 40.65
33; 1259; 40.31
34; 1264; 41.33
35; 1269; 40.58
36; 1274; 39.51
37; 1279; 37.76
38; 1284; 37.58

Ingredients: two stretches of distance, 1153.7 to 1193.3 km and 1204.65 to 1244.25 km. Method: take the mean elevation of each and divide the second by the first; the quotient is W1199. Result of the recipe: 1.4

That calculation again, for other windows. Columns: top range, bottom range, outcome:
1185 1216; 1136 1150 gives 0.92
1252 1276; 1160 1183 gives 1.80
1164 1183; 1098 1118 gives 0.58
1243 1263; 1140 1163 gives 1.17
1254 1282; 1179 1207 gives 1.21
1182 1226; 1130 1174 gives 1.12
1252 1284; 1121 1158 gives 1.09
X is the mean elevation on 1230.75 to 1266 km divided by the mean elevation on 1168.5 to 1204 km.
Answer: 1.4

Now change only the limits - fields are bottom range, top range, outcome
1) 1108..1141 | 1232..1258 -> 1.07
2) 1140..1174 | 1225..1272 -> 1.33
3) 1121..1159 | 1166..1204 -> 0.78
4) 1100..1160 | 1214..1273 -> 1.07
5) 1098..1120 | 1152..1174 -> 0.67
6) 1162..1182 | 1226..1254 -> 1.82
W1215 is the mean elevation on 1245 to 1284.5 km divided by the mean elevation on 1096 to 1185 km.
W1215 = 1.21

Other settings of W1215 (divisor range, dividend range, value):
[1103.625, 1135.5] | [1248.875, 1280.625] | 1.09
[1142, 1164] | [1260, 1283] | 1.18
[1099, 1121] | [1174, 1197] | 0.77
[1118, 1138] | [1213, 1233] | 1.03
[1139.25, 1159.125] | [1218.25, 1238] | 1.04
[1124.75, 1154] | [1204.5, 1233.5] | 1.01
